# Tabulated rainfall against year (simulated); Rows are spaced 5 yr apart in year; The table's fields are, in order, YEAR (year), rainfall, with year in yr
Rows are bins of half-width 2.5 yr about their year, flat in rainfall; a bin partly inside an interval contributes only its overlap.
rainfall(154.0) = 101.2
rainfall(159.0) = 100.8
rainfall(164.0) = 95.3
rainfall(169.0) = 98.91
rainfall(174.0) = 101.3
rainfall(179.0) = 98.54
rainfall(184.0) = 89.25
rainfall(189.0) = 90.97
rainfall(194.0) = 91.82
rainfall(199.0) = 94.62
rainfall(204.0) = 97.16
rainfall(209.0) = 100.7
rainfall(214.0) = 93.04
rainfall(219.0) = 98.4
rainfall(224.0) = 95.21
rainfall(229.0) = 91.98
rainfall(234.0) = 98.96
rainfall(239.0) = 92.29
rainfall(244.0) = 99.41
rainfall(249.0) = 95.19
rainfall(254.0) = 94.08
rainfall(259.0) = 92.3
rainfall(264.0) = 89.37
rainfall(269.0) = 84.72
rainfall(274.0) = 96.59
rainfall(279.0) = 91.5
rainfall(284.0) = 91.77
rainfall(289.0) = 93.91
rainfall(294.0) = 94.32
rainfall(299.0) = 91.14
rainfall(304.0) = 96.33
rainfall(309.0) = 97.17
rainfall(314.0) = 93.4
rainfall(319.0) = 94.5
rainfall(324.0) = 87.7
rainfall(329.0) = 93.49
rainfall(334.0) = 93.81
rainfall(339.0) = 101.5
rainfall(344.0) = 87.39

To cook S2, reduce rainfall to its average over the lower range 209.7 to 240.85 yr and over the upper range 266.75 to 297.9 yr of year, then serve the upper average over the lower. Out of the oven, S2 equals 0.97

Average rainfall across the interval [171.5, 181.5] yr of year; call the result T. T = 99.9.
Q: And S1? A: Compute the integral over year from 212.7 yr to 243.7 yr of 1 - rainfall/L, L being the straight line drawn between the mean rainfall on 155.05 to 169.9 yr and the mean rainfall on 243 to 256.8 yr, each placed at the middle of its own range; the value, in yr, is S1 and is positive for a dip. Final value 0.4 yr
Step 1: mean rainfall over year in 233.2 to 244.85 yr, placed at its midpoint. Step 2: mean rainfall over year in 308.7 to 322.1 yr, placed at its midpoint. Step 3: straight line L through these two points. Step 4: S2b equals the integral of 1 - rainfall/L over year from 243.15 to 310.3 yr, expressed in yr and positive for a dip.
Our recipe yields 1.5 yr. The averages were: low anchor 96.2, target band 93.2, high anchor 94.3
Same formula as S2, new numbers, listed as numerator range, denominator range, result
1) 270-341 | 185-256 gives 0.99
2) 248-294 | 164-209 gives 0.96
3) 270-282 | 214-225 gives 0.96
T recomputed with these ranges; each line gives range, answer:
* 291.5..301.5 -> 92.7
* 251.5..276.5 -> 91.4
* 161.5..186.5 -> 96.7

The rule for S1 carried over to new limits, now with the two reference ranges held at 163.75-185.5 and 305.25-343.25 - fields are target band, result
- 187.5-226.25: 0.5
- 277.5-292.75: 0.4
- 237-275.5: 1.1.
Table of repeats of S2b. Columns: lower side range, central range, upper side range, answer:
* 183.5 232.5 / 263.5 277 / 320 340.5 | 0.5 yr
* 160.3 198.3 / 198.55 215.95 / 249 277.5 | -0.5 yr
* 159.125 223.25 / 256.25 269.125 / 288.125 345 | 0.7 yr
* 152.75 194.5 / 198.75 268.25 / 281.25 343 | 0.3 yr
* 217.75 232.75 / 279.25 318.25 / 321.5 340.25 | 0.1 yr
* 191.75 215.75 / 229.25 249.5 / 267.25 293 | -0.5 yr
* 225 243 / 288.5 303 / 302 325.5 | 0.1 yr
